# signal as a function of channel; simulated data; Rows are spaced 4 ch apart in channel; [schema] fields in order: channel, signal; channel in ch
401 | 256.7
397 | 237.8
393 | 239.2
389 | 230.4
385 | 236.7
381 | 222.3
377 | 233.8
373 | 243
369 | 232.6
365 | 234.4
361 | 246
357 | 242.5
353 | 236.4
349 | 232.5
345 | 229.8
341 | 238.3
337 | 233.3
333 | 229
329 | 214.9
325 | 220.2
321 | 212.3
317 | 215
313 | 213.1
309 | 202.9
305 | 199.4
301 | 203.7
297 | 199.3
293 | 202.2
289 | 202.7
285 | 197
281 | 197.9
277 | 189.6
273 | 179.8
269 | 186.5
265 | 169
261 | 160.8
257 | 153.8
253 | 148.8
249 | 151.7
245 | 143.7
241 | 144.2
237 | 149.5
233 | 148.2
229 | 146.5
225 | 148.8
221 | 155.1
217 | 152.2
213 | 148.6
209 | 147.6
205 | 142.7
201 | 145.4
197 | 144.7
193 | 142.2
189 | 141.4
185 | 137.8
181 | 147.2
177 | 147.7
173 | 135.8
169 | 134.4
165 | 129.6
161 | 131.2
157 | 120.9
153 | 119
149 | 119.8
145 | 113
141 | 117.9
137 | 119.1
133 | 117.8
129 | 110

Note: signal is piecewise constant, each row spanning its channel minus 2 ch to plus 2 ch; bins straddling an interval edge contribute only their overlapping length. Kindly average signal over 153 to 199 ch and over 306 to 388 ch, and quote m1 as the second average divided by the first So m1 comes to 1.67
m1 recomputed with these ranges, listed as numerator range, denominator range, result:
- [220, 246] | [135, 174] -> 1.19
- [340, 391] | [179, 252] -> 1.60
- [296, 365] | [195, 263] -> 1.49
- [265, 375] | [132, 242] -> 1.56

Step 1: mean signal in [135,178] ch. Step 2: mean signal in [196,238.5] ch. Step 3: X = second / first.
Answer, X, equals 1.18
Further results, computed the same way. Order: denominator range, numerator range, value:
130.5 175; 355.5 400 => 1.92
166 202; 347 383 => 1.67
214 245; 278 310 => 1.35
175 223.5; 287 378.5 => 1.52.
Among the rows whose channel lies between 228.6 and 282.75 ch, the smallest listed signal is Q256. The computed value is 143.7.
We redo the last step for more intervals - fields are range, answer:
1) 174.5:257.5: 137.8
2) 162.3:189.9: 129.6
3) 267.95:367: 179.8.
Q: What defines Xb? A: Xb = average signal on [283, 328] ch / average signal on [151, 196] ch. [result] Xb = 1.5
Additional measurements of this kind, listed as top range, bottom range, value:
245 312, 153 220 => 1.31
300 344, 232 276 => 1.37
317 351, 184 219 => 1.56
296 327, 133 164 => 1.73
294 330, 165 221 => 1.45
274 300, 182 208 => 1.38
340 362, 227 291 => 1.42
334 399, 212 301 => 1.40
